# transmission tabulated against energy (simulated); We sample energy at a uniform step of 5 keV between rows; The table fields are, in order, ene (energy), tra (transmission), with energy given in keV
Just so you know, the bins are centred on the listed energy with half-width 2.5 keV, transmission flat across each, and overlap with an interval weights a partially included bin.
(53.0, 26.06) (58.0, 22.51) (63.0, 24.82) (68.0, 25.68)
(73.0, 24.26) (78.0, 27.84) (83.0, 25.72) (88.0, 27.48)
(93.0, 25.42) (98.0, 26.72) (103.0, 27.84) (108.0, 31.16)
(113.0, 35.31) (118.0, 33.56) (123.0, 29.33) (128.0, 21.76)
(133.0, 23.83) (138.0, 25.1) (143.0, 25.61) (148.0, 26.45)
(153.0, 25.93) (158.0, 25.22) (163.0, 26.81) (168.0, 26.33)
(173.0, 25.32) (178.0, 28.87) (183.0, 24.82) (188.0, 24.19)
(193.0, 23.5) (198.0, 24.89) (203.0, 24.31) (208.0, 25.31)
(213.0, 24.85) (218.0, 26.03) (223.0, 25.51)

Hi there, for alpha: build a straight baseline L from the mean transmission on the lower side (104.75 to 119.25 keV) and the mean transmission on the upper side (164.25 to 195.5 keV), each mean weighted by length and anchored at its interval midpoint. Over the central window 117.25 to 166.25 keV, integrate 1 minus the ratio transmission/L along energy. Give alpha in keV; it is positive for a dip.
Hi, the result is 6.0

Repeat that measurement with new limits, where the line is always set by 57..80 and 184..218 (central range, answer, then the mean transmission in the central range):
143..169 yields -1.3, 26.1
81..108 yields -2.2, 27.1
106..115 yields -3.0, 33.2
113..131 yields -3.0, 29.1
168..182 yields -1.1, 26.7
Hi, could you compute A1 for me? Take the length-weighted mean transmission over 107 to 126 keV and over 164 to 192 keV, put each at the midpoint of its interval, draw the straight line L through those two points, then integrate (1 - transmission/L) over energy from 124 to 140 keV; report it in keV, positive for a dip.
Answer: 3.41 keV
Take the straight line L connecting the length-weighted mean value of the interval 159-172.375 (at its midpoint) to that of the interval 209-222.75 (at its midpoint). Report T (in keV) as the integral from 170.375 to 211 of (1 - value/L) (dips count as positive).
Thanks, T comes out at 1.1 keV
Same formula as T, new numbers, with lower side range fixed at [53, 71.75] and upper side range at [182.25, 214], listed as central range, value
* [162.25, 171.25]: -0.69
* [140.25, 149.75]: -0.56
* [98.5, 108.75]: -1.72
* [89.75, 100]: -0.66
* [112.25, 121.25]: -3.41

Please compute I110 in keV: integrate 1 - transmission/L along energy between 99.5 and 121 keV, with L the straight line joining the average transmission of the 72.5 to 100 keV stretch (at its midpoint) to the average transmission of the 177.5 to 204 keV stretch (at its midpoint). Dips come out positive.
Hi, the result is -4.7 keV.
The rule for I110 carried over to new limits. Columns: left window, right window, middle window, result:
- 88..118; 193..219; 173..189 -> 0.0 keV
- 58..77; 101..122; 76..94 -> 0.6 keV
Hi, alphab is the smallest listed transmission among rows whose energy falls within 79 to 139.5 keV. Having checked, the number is 21.76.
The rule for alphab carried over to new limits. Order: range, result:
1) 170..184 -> 24.82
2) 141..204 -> 23.5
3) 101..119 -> 27.84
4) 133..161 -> 23.83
